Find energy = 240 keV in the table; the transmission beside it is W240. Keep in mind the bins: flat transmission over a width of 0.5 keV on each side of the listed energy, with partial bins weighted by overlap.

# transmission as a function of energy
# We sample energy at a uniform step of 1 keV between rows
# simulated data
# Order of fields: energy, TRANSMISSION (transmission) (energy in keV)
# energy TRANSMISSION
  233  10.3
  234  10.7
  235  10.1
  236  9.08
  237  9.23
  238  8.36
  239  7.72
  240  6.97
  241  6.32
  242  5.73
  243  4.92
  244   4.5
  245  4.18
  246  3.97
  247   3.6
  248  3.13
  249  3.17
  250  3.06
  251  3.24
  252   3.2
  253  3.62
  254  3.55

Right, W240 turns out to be 6.97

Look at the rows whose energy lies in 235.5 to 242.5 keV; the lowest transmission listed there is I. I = 5.73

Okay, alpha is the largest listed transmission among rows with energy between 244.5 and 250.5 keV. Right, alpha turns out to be 4.18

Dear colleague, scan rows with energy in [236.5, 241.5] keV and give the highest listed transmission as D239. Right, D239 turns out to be 9.23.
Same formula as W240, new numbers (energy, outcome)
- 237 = 9.23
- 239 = 7.72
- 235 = 10.1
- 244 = 4.5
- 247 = 3.6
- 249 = 3.17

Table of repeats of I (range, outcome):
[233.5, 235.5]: 10.1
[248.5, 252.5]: 3.06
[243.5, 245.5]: 4.18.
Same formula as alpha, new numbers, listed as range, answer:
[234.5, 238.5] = 10.1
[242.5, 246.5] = 4.92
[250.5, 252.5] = 3.24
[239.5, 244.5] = 6.97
